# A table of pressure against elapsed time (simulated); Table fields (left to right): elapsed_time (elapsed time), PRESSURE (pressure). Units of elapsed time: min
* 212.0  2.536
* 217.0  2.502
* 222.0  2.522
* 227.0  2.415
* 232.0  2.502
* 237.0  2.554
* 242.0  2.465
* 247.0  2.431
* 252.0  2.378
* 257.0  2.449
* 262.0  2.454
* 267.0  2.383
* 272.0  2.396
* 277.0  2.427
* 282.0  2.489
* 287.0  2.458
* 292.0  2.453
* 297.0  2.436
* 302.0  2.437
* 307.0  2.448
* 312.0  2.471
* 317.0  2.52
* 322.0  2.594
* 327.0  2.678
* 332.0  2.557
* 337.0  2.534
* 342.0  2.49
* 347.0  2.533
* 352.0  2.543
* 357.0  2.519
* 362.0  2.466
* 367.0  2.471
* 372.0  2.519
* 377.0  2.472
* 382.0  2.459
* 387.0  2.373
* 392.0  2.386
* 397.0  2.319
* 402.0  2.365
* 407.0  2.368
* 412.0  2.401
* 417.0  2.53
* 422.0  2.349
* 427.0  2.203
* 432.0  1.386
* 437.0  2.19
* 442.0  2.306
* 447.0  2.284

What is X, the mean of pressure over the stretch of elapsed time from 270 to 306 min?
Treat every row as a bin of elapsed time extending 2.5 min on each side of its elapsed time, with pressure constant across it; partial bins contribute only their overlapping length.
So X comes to 2.44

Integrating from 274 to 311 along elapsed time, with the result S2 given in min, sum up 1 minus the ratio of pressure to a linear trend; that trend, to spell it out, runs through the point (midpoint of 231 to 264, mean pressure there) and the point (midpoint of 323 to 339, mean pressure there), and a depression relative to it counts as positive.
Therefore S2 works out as 1.2 min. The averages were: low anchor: 2.46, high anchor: 2.59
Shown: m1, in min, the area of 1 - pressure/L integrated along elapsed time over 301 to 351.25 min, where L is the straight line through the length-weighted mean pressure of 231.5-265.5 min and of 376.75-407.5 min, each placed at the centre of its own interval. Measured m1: -2.3 min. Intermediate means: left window 2.46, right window 2.39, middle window 2.53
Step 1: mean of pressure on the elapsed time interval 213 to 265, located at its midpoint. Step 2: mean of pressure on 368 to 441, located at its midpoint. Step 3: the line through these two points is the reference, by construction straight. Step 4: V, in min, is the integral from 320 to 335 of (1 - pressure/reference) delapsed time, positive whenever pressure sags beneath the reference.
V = -1.4 min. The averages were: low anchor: 2.47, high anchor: 2.31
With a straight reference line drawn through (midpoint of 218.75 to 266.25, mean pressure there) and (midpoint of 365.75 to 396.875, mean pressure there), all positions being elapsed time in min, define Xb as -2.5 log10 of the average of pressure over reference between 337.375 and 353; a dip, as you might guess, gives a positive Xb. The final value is -0.03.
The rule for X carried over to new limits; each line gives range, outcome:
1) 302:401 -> 2.49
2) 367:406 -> 2.42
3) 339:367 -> 2.51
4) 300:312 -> 2.45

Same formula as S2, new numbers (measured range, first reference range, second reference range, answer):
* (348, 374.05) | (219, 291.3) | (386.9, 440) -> -2.1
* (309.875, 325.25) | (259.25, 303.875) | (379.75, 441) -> -0.9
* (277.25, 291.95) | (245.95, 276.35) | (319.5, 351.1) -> 0.0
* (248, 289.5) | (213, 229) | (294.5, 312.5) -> 0.6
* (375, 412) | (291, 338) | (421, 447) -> -2.6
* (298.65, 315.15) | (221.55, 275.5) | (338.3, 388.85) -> 0.1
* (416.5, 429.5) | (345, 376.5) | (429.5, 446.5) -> -1.5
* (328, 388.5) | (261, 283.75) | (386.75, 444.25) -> -4.5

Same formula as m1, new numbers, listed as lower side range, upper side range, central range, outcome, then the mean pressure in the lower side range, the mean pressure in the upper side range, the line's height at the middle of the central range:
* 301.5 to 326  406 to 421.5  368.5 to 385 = -0.14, 2.51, 2.43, 2.46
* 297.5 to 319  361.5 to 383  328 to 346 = -0.50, 2.46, 2.48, 2.47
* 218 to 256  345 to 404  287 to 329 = -0.69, 2.47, 2.45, 2.46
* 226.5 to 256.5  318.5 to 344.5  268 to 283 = 0.45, 2.46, 2.57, 2.5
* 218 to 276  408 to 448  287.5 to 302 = -0.35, 2.45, 2.21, 2.39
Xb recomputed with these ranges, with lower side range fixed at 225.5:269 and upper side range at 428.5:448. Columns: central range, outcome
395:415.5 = -0.13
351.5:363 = -0.14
